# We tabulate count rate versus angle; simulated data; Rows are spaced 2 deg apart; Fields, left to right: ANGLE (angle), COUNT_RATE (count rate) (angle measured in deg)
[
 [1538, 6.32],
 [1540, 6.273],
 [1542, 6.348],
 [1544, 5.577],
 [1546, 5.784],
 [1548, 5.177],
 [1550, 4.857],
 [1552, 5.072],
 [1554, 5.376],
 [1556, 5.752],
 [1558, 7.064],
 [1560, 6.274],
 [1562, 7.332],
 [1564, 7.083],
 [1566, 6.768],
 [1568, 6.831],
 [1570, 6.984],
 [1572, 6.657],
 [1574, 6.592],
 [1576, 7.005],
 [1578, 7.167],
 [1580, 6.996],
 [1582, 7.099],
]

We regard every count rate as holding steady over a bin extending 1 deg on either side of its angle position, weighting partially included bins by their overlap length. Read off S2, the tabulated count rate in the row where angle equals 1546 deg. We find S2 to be 5.784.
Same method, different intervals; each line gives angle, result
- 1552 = 5.072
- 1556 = 5.752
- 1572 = 6.657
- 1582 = 7.099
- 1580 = 6.996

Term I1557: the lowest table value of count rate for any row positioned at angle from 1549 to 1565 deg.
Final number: 4.857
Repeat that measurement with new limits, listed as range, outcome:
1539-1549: 5.177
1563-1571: 6.768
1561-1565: 7.083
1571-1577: 6.592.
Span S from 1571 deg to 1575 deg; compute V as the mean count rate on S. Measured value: 6.62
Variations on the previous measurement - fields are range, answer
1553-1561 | 6.12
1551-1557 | 5.4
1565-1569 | 6.8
